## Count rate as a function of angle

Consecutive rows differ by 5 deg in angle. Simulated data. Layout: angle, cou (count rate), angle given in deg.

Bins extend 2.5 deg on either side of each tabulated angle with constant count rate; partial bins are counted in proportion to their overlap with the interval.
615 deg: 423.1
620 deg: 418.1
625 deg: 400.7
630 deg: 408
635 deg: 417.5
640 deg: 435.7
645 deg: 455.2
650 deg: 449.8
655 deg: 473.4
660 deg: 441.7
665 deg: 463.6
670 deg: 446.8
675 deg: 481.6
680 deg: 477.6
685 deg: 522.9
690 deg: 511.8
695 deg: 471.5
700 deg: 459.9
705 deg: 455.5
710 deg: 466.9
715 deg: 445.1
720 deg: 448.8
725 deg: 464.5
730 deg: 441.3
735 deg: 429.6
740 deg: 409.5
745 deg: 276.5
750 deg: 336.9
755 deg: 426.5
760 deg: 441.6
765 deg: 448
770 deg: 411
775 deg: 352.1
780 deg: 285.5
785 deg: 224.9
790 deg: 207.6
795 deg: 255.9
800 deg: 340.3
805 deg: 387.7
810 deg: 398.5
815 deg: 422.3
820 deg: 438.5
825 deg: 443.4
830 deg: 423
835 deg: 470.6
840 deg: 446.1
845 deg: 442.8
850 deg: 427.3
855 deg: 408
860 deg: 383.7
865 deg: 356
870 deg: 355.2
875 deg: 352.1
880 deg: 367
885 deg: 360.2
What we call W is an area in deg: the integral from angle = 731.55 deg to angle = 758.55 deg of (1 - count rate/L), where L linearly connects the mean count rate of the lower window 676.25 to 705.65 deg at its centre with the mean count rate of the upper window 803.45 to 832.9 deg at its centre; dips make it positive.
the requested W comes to 4.5 deg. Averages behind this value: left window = 485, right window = 421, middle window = 381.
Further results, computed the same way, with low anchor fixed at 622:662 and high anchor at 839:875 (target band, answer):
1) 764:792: 6.5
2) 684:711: -3.5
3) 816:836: -1.9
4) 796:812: 1.7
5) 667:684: -1.8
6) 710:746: -0.5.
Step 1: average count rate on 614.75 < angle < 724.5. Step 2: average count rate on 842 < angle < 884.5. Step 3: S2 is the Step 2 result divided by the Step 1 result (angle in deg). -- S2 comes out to 0.8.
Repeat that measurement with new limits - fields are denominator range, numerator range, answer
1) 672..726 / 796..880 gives 0.85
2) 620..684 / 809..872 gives 0.93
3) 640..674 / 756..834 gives 0.81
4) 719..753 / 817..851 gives 1.11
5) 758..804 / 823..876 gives 1.24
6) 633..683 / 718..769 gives 0.90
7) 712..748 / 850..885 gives 0.90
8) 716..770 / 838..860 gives 1.03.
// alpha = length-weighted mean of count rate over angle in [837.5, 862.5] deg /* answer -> 422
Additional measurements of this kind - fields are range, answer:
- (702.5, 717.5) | 456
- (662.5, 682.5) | 467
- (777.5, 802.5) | 263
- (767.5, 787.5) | 318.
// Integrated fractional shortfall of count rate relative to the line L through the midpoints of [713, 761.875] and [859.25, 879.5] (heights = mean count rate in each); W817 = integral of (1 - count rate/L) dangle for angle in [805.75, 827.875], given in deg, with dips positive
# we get -2.4 deg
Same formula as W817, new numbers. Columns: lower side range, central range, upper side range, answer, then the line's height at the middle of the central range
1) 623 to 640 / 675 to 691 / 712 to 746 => -3.1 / 418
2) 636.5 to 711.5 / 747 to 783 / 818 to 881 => 4.5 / 437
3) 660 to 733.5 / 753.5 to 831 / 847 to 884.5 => 9.1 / 417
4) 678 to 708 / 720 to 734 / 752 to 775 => 0.1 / 453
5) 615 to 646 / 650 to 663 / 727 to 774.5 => -1.2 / 417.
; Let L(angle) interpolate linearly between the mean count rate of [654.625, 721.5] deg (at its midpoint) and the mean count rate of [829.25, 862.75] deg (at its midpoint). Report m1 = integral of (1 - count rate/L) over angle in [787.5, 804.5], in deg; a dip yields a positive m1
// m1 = 6.1 deg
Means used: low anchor 469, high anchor 429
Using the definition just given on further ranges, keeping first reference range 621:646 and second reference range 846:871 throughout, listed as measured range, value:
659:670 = -0.9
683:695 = -2.7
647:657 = -1.0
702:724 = -2.4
